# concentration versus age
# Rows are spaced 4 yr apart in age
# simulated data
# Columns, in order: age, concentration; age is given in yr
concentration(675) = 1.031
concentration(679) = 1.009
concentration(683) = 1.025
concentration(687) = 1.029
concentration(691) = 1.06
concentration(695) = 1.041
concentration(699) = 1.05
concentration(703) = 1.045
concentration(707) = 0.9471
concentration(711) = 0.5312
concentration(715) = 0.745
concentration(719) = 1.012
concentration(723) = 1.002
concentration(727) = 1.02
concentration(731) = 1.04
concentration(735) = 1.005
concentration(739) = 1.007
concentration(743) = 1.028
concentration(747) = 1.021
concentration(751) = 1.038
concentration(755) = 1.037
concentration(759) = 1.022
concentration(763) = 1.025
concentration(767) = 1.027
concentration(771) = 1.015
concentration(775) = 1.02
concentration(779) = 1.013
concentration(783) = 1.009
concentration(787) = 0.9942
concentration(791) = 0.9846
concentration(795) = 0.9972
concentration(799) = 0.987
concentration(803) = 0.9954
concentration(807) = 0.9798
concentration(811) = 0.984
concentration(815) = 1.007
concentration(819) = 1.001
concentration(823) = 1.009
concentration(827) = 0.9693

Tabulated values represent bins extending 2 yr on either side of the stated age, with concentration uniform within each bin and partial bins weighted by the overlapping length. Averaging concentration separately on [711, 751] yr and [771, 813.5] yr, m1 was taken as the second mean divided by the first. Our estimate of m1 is 1.0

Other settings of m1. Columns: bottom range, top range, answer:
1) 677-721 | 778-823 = 1.04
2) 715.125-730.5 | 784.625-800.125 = 1.01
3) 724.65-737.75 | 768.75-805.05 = 0.98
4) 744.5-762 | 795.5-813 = 0.96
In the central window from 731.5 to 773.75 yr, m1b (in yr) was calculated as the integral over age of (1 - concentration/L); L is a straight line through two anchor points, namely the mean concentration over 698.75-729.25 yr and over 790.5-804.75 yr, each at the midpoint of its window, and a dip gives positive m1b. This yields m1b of -3.3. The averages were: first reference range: 0.913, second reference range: 0.992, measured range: 1.02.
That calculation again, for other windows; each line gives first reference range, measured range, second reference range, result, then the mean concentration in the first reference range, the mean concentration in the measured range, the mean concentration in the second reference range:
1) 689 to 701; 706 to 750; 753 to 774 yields 4.0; 1.05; 0.944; 1.02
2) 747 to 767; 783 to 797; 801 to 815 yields 0.1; 1.03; 0.994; 0.989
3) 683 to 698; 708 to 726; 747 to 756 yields 3.4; 1.04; 0.84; 1.03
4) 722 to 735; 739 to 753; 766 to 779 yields -0.1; 1.02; 1.03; 1.02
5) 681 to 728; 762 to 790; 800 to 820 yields -0.9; 0.958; 1.01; 0.993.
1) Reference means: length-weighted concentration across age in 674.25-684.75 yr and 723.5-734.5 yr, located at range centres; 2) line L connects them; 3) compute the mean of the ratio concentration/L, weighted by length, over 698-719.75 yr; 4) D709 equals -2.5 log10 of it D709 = 0.170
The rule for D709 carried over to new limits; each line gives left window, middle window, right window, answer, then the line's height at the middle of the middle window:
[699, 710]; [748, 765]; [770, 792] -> -0.04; 0.993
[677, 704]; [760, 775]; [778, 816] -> -0.02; 1.01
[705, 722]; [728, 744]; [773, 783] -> -0.15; 0.888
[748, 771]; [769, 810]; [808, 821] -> 0.01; 1.01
